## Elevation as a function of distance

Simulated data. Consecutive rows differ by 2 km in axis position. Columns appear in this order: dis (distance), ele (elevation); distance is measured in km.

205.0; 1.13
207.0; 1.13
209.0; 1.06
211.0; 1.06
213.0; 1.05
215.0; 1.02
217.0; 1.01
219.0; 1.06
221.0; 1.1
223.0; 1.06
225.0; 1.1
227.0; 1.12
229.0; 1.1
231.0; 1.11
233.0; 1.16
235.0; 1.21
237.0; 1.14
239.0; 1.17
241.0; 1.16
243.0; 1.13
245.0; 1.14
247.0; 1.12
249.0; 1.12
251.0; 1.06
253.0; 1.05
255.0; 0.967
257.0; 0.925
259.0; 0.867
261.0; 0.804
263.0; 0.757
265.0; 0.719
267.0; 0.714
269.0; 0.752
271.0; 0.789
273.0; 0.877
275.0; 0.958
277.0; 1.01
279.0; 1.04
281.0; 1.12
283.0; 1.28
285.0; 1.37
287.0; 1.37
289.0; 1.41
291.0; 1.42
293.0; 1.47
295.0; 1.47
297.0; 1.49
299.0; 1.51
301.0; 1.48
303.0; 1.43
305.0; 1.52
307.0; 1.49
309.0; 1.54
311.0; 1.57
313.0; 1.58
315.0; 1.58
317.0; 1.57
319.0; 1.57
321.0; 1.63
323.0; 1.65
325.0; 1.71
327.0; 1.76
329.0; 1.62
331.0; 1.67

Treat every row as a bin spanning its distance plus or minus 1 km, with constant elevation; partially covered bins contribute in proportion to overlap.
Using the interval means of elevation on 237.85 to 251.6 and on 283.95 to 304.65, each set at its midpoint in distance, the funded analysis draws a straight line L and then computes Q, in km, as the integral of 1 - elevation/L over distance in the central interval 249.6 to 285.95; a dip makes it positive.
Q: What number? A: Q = 9.3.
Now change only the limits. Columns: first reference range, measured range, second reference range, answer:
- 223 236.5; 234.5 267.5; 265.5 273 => -2.3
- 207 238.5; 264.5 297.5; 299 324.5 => 6.4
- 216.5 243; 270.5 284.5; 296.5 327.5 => 3.5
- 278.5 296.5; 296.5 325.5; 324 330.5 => -0.1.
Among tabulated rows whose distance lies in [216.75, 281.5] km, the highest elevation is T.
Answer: 1.21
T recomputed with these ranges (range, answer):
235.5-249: 1.17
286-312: 1.57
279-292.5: 1.42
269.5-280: 1.04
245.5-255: 1.12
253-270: 1.05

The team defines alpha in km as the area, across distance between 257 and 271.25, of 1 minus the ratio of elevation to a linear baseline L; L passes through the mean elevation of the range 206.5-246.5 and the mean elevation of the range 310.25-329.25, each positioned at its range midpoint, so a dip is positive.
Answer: 5.8 km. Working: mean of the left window 1.1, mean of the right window 1.62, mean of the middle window 0.782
